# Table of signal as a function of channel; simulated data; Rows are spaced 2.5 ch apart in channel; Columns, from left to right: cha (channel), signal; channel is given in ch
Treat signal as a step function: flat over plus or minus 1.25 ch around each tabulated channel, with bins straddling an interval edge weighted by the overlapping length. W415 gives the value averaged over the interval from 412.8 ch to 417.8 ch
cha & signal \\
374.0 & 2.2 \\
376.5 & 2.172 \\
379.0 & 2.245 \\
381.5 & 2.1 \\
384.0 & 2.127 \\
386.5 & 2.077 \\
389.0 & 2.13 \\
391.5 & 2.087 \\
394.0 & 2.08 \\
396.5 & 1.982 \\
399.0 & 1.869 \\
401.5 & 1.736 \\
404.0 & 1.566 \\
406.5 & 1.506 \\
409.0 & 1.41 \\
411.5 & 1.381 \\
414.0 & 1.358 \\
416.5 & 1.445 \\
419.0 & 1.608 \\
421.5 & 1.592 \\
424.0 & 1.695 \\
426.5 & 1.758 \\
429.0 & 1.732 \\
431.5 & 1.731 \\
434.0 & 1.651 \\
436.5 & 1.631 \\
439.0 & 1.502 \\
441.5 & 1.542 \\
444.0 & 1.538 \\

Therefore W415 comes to 1.4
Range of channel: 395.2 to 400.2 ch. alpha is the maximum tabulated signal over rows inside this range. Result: 1.982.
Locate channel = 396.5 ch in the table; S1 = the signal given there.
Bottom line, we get 1.982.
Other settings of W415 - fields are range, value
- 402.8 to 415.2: 1.44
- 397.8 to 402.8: 1.8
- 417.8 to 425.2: 1.63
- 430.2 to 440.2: 1.63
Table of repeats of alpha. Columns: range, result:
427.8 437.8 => 1.732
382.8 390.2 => 2.13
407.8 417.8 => 1.445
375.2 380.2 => 2.245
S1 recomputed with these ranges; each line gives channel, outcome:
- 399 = 1.869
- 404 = 1.566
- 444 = 1.538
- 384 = 2.127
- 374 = 2.2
